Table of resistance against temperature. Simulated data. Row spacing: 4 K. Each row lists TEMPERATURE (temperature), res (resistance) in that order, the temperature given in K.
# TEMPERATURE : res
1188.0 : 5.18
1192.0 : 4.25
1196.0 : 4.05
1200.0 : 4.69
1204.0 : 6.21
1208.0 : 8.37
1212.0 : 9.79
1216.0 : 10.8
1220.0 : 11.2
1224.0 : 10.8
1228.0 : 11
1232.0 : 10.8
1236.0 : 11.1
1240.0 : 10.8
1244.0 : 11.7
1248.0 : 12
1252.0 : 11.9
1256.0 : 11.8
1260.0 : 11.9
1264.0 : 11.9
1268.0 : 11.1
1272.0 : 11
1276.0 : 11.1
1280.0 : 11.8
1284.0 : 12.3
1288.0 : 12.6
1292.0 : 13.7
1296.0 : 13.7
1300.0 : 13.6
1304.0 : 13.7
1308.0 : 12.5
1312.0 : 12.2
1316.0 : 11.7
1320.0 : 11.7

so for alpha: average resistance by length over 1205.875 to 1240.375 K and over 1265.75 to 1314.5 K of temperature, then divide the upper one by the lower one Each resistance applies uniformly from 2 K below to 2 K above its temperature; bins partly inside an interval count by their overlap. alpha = 1.2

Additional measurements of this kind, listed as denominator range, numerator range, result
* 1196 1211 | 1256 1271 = 1.83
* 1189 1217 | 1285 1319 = 1.93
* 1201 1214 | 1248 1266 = 1.51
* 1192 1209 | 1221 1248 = 2.02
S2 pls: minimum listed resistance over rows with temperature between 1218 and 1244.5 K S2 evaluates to 10.8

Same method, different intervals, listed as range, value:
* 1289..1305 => 13.6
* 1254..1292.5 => 11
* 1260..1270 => 11.1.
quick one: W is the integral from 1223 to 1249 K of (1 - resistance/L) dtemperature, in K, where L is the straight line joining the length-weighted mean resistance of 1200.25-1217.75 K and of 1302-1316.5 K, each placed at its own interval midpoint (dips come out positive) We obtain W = -4.53 K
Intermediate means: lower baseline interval 8.35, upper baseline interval 12.6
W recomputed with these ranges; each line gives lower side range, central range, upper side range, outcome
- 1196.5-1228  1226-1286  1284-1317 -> -3.8 K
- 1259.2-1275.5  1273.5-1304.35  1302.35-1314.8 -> -1.6 K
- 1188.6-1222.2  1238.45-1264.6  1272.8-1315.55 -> -4.2 K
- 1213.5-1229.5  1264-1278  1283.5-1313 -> 1.3 K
